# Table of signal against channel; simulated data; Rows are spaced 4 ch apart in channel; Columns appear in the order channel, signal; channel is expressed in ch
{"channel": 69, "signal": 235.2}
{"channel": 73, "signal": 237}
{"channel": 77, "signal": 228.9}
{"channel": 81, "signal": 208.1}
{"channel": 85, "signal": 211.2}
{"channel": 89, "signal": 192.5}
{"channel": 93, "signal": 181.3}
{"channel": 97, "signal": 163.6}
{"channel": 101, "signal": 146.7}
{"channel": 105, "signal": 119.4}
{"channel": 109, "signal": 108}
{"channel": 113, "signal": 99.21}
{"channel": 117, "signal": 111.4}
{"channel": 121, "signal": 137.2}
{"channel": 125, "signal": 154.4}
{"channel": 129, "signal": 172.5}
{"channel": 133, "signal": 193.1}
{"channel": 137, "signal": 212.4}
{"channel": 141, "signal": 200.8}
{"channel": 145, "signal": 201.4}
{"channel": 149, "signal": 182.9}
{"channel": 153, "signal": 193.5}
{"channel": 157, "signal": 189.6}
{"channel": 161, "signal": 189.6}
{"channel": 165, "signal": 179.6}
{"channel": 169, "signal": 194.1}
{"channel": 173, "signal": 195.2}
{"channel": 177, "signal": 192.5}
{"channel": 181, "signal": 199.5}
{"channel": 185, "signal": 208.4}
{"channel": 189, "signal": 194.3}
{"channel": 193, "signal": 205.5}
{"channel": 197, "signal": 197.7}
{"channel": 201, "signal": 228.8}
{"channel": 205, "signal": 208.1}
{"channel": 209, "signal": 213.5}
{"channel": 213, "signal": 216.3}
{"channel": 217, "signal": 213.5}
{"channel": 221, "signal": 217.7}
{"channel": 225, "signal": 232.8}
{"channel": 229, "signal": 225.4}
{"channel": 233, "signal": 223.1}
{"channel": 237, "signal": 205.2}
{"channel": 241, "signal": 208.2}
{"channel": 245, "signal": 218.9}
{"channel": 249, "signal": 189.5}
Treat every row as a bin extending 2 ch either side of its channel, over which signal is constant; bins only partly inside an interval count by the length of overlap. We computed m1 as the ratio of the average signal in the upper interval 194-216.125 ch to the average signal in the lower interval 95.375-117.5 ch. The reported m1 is 1.70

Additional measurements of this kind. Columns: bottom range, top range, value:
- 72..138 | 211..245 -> 1.30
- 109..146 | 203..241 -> 1.35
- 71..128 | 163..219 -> 1.24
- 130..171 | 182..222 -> 1.09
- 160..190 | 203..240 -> 1.12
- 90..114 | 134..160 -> 1.40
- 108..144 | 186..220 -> 1.34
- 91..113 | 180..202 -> 1.47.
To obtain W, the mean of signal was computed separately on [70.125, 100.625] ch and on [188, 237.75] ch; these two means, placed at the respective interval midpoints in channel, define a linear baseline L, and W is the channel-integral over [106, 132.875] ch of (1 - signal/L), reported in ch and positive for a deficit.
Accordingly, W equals 9.2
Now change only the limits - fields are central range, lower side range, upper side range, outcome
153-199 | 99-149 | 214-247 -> -2.2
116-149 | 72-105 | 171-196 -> 3.3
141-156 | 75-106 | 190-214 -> 0.3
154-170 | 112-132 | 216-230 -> -1.5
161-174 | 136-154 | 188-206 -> 0.8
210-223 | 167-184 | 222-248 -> -0.3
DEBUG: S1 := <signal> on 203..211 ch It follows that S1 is 211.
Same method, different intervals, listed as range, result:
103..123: 115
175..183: 196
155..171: 188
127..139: 193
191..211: 211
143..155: 193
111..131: 135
